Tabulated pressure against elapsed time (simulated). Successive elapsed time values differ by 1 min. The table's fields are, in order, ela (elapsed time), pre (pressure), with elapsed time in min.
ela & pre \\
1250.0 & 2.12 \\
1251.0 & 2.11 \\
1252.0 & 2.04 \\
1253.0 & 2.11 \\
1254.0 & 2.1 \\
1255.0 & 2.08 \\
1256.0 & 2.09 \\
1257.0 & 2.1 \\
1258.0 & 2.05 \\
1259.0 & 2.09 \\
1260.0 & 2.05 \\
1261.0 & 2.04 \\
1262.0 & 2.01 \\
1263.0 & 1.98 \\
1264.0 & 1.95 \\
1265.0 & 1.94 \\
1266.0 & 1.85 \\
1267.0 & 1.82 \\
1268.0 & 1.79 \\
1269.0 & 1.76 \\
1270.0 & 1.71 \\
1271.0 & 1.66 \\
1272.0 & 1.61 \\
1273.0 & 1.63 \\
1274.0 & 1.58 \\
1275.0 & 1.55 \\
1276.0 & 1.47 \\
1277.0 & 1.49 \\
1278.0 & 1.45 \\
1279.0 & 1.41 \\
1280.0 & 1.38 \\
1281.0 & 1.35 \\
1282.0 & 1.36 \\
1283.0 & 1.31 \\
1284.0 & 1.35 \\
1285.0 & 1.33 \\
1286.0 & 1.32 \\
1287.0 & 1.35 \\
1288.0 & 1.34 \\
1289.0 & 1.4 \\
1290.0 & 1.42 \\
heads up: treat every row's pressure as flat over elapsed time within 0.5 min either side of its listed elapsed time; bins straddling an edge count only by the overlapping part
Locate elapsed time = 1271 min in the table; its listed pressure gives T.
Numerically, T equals 1.66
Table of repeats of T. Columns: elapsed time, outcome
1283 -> 1.31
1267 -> 1.82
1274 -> 1.58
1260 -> 2.05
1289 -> 1.4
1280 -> 1.38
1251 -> 2.11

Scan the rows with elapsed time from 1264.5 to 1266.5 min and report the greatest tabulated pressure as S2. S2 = 1.94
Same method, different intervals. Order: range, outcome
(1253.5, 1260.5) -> 2.1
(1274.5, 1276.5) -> 1.55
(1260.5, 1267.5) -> 2.04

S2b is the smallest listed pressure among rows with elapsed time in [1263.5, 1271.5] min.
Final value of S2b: 1.66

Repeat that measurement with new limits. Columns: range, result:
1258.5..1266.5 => 1.85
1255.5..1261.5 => 2.04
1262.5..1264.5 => 1.95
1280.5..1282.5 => 1.35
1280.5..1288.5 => 1.31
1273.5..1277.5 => 1.47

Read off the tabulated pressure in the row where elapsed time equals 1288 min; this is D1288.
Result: 1.34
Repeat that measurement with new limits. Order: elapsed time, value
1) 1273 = 1.63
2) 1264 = 1.95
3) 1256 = 2.09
